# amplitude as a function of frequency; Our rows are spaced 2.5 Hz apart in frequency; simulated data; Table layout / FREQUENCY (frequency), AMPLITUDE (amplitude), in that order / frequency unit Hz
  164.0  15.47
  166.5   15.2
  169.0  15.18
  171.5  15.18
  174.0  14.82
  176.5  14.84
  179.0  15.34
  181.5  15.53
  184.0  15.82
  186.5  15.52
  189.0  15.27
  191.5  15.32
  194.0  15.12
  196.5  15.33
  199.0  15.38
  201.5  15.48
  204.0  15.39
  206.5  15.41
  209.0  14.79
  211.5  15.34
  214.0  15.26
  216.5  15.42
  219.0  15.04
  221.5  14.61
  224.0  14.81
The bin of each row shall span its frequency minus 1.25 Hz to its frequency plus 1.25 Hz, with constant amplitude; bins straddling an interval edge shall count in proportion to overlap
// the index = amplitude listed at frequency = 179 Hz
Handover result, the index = 15.34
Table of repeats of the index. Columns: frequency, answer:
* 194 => 15.12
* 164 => 15.47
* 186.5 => 15.52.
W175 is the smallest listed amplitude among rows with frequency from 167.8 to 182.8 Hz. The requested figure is 14.82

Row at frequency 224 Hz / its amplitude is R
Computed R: 14.81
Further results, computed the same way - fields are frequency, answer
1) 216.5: 15.42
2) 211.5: 15.34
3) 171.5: 15.18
